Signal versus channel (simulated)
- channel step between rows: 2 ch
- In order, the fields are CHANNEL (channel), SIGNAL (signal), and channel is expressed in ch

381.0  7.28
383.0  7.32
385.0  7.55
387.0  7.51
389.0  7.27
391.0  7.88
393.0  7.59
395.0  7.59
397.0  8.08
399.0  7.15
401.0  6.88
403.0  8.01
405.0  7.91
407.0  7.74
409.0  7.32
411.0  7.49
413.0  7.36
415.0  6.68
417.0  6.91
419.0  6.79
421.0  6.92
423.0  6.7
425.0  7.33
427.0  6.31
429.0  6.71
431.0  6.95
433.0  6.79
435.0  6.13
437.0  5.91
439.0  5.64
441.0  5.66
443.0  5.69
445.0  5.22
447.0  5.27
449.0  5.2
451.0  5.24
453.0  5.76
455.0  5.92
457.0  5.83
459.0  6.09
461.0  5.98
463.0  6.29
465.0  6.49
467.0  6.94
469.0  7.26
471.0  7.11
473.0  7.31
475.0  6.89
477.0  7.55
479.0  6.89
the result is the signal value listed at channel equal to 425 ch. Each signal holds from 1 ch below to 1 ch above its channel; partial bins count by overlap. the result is 7.33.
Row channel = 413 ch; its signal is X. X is 7.36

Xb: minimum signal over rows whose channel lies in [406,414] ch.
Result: 7.32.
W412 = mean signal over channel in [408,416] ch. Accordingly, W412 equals 7.21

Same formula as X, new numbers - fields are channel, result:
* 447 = 5.27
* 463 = 6.29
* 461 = 5.98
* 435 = 6.13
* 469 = 7.26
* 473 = 7.31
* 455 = 5.92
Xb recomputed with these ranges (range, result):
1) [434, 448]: 5.22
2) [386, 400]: 7.15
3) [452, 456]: 5.76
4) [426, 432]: 6.31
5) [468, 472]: 7.11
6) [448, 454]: 5.2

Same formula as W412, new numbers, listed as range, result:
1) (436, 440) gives 5.78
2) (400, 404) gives 7.45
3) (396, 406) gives 7.61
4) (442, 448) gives 5.39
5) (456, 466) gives 6.14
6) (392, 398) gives 7.75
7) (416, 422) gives 6.87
